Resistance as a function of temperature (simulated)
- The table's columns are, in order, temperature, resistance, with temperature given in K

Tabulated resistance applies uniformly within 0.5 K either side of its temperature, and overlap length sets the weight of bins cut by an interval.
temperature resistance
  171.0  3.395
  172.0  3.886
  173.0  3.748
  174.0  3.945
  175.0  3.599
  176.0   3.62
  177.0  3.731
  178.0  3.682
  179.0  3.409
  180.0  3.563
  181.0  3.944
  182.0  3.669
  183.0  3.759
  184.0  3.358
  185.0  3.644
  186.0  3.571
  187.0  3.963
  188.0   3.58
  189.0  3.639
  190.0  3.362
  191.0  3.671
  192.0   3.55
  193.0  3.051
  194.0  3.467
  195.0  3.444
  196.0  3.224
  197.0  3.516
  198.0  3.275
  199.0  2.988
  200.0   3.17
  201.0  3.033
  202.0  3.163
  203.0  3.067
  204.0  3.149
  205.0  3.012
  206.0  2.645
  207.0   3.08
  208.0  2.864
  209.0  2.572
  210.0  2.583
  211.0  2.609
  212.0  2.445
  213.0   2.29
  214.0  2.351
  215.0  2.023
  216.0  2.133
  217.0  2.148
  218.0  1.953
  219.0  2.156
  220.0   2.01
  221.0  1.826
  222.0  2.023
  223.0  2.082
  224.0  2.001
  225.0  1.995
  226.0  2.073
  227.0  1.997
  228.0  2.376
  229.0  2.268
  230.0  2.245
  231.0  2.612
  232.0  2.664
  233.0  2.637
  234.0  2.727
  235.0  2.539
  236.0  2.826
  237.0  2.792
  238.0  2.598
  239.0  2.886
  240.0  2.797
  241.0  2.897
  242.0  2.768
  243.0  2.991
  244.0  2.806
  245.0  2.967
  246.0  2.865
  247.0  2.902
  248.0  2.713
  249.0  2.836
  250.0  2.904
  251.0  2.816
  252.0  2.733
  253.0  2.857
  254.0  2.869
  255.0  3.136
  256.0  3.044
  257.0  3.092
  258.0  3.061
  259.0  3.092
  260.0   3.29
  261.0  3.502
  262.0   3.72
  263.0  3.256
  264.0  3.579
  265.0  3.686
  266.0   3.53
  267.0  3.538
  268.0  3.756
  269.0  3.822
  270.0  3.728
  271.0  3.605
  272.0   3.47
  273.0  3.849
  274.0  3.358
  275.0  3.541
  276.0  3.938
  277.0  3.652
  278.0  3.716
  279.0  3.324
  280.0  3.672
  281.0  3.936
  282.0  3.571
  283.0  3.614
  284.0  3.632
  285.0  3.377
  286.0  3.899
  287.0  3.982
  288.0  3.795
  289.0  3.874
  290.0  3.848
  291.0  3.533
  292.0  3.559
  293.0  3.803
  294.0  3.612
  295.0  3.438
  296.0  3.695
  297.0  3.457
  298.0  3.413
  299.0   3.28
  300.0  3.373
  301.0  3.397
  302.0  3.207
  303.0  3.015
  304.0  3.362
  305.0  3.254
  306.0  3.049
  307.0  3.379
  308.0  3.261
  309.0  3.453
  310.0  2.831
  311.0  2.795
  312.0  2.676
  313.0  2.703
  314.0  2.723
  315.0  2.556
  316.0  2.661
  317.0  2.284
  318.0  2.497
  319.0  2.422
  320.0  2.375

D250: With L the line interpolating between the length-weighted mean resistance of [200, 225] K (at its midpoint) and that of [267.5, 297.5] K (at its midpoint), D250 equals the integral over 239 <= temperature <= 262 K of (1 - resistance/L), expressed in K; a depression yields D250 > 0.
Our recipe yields 1.1 K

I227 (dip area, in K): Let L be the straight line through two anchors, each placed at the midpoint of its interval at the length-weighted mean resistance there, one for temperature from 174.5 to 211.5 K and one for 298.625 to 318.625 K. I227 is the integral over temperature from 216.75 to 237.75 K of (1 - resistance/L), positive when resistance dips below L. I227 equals 6.1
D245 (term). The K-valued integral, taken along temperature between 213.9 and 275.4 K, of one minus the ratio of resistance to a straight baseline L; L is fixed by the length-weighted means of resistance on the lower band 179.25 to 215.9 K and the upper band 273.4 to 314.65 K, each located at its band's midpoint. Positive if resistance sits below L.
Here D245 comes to 8.9 K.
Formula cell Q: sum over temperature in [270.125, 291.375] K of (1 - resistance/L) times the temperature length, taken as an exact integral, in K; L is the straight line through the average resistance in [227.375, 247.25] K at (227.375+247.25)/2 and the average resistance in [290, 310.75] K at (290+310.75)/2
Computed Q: -3.4 K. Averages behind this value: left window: 2.7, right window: 3.37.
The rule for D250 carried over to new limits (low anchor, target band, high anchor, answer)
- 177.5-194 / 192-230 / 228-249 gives 7.01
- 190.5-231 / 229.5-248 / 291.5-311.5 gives 0.67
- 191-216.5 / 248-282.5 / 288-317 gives -2.84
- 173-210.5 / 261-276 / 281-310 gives -0.62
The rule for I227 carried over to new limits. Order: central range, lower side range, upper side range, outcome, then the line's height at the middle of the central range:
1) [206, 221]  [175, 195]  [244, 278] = 4.8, 3.48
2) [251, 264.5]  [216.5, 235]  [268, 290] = -0.2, 3.1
